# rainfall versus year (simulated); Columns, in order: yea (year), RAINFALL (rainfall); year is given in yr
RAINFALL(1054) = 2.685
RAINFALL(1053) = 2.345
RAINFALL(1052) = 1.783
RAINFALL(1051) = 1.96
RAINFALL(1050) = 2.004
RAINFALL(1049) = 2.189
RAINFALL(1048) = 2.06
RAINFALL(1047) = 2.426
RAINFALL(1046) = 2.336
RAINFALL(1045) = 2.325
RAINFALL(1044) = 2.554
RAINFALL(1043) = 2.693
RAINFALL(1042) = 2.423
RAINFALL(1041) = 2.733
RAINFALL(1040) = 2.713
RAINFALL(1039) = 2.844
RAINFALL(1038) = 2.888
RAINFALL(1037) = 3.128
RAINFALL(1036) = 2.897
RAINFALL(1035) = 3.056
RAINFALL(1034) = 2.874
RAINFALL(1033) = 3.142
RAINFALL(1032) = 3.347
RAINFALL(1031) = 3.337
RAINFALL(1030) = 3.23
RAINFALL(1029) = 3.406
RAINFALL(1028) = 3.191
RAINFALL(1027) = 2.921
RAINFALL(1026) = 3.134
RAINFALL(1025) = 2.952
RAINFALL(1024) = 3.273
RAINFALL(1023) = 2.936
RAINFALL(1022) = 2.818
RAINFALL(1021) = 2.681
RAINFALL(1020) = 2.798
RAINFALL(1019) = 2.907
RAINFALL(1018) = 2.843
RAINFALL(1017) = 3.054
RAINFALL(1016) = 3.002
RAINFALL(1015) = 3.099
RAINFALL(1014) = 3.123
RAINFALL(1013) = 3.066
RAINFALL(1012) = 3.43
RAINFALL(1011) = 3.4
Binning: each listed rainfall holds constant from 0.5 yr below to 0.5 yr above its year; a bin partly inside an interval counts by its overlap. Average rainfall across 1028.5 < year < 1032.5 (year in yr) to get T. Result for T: 3.33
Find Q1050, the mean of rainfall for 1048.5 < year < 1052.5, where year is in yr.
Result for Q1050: 1.98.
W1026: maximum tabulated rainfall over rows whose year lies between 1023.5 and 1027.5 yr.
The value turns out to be 3.273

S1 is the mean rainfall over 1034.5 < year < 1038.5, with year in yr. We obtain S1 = 2.99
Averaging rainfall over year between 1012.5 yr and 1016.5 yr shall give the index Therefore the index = 3.07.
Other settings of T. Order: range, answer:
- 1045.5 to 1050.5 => 2.2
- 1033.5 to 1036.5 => 2.94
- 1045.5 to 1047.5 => 2.38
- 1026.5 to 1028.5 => 3.06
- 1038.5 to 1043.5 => 2.68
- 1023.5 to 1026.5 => 3.12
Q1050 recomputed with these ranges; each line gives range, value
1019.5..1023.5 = 2.81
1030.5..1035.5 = 3.15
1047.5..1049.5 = 2.12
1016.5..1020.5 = 2.9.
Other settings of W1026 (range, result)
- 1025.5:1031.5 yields 3.406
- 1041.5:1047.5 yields 2.693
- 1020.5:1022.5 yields 2.818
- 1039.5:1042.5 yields 2.733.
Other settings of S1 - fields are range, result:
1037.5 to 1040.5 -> 2.81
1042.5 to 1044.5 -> 2.62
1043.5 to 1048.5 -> 2.34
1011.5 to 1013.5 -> 3.25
